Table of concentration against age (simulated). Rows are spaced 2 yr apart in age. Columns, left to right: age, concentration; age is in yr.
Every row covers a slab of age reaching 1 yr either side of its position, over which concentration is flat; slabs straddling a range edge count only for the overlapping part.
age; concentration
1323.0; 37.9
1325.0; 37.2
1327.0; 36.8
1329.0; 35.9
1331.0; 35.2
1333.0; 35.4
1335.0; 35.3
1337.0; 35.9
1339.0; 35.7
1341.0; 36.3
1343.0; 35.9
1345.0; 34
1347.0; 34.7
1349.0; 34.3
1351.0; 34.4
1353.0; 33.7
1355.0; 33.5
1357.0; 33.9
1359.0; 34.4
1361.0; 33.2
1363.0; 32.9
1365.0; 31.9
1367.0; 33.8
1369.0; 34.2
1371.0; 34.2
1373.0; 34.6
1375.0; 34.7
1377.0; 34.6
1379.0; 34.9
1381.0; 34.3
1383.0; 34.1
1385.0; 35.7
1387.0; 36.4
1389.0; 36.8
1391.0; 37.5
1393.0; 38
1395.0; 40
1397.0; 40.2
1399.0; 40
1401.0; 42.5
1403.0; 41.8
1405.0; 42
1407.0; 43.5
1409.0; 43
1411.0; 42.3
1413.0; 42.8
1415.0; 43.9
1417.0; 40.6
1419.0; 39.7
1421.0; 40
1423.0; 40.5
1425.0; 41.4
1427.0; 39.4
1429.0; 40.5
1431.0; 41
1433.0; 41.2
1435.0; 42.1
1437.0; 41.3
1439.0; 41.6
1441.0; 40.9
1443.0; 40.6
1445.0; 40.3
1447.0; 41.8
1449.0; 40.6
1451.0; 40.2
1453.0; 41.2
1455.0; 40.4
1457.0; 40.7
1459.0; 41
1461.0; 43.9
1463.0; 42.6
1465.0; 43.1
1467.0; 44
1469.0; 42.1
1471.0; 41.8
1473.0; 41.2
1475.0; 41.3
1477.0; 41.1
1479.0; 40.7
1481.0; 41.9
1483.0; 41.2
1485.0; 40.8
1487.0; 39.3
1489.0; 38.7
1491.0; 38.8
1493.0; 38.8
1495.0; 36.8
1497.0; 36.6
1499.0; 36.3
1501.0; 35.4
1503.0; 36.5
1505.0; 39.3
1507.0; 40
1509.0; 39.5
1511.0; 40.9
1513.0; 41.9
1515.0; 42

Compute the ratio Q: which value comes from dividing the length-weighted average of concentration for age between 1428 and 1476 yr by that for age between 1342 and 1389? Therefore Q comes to 1.21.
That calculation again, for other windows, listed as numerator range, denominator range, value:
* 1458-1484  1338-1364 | 1.22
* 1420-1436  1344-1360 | 1.19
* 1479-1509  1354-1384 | 1.14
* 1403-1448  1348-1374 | 1.23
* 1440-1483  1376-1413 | 1.07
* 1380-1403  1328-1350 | 1.07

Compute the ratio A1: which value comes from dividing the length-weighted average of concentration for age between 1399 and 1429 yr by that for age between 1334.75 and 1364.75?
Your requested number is 1.2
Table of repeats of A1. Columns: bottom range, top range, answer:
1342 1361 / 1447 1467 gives 1.22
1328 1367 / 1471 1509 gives 1.14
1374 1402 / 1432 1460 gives 1.10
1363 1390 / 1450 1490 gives 1.20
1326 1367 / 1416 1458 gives 1.18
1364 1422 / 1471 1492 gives 1.06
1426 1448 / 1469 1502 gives 0.96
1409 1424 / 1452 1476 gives 1.01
